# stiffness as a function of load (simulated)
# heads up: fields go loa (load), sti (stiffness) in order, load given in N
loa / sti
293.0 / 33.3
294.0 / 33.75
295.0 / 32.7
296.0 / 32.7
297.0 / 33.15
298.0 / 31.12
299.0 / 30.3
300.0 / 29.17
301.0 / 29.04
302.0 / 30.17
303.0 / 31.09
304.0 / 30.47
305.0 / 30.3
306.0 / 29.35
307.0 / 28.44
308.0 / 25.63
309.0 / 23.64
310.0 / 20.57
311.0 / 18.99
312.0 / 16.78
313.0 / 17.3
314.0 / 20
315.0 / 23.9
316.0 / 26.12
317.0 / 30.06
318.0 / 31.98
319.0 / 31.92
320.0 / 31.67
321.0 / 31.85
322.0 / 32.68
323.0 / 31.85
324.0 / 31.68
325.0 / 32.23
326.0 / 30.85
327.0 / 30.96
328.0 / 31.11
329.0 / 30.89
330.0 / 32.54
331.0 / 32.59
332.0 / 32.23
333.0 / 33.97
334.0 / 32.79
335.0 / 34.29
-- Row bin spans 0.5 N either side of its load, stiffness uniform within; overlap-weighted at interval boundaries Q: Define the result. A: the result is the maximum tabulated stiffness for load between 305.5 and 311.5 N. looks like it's 29.35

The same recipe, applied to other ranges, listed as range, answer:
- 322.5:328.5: 32.23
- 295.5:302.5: 33.15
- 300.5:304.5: 31.09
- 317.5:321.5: 31.98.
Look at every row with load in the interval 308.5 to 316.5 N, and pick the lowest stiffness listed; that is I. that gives 16.78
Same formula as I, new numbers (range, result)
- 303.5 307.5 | 28.44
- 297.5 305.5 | 29.04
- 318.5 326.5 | 30.85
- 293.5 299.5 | 30.3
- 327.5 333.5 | 30.89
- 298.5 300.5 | 29.17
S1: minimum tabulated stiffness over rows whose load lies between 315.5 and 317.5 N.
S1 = 26.12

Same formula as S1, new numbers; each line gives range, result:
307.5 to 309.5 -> 23.64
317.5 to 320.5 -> 31.67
